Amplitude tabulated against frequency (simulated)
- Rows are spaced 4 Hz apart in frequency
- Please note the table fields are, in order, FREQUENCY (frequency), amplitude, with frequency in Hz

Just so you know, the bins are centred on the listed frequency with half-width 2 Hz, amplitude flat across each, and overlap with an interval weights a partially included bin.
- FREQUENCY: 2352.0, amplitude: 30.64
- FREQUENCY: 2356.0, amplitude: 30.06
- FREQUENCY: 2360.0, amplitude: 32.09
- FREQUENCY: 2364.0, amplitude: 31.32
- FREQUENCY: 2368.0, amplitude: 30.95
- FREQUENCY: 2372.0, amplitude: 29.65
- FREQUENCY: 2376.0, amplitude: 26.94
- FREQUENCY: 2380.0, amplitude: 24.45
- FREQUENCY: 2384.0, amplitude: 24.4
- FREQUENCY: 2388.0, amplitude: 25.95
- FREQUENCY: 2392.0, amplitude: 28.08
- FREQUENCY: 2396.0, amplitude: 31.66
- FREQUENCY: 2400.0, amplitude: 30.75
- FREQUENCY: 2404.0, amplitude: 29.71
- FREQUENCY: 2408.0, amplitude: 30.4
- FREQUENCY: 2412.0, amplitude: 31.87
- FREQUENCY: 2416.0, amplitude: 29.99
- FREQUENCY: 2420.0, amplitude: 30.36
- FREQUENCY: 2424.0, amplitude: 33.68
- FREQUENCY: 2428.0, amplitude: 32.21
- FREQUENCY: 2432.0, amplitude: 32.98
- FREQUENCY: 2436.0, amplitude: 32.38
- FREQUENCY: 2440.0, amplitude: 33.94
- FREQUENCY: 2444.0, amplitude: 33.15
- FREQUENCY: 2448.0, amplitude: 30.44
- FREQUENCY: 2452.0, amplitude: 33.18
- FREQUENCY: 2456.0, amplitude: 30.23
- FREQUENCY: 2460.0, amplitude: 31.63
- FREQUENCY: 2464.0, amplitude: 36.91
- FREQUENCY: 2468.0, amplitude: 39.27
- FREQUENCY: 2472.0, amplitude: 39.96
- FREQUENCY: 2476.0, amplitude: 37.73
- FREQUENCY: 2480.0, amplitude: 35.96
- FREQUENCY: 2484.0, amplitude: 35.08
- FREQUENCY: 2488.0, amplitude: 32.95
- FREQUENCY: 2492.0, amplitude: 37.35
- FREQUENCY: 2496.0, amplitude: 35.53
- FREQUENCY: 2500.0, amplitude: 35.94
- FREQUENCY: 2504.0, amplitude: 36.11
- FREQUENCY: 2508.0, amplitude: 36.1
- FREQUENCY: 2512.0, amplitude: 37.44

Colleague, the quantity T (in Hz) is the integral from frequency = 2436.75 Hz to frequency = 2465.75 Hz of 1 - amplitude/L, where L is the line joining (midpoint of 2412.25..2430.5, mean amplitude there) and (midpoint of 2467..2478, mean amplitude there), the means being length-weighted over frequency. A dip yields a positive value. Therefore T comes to 2.5 Hz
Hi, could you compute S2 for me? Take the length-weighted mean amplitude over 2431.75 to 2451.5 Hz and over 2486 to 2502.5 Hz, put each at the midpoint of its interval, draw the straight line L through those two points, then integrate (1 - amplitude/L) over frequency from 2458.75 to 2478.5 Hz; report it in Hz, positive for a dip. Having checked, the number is -1.9 Hz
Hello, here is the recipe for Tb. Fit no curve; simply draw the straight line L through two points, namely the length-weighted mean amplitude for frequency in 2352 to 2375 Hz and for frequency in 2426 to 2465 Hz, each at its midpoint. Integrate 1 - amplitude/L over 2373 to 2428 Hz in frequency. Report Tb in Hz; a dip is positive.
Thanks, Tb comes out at 4.1 Hz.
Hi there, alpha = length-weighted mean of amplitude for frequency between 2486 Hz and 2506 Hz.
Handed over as 35.6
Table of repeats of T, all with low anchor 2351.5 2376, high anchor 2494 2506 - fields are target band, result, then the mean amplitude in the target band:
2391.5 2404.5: 0.6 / 30.3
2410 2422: 0.7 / 30.7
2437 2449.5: 0.4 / 32.6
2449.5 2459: 0.7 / 31.6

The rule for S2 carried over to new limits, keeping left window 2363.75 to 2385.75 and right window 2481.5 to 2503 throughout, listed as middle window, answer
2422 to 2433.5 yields -0.6 Hz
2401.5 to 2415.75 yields -0.3 Hz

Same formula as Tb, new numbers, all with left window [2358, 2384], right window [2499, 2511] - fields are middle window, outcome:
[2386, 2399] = 0.57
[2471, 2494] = -0.94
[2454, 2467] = 0.14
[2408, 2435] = -0.12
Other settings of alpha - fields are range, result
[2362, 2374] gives 30.6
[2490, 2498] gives 36.4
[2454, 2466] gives 32.9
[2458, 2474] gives 36.9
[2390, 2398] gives 29.9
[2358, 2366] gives 31.7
